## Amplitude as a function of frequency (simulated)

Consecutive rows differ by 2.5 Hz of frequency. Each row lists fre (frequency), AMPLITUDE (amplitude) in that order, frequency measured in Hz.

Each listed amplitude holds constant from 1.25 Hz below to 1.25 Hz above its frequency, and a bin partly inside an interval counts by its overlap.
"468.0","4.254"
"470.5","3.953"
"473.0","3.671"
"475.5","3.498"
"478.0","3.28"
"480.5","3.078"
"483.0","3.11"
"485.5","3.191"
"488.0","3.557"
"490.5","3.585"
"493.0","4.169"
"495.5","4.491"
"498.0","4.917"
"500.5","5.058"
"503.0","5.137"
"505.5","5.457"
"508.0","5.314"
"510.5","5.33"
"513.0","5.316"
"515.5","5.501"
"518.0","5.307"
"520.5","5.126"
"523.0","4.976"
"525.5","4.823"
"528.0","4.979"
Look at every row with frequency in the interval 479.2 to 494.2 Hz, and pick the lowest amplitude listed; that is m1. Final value 3.078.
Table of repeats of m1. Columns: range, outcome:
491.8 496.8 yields 4.169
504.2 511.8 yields 5.314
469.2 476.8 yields 3.498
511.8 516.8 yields 5.316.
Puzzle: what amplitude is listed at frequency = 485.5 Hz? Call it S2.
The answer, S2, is 3.191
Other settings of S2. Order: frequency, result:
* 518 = 5.307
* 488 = 3.557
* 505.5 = 5.457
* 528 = 4.979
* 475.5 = 3.498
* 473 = 3.671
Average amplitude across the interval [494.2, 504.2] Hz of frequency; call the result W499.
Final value 4.9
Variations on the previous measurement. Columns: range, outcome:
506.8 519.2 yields 5.35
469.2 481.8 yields 3.5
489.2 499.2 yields 4.28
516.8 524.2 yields 5.14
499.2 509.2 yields 5.24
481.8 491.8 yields 3.37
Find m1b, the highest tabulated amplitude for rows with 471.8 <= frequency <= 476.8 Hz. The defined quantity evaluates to 3.671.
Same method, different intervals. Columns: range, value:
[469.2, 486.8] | 3.953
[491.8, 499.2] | 4.917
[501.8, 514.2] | 5.457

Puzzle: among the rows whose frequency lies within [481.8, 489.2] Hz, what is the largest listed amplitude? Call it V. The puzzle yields 3.557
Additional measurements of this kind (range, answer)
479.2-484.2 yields 3.11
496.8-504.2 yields 5.137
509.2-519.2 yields 5.501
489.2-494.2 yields 4.169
